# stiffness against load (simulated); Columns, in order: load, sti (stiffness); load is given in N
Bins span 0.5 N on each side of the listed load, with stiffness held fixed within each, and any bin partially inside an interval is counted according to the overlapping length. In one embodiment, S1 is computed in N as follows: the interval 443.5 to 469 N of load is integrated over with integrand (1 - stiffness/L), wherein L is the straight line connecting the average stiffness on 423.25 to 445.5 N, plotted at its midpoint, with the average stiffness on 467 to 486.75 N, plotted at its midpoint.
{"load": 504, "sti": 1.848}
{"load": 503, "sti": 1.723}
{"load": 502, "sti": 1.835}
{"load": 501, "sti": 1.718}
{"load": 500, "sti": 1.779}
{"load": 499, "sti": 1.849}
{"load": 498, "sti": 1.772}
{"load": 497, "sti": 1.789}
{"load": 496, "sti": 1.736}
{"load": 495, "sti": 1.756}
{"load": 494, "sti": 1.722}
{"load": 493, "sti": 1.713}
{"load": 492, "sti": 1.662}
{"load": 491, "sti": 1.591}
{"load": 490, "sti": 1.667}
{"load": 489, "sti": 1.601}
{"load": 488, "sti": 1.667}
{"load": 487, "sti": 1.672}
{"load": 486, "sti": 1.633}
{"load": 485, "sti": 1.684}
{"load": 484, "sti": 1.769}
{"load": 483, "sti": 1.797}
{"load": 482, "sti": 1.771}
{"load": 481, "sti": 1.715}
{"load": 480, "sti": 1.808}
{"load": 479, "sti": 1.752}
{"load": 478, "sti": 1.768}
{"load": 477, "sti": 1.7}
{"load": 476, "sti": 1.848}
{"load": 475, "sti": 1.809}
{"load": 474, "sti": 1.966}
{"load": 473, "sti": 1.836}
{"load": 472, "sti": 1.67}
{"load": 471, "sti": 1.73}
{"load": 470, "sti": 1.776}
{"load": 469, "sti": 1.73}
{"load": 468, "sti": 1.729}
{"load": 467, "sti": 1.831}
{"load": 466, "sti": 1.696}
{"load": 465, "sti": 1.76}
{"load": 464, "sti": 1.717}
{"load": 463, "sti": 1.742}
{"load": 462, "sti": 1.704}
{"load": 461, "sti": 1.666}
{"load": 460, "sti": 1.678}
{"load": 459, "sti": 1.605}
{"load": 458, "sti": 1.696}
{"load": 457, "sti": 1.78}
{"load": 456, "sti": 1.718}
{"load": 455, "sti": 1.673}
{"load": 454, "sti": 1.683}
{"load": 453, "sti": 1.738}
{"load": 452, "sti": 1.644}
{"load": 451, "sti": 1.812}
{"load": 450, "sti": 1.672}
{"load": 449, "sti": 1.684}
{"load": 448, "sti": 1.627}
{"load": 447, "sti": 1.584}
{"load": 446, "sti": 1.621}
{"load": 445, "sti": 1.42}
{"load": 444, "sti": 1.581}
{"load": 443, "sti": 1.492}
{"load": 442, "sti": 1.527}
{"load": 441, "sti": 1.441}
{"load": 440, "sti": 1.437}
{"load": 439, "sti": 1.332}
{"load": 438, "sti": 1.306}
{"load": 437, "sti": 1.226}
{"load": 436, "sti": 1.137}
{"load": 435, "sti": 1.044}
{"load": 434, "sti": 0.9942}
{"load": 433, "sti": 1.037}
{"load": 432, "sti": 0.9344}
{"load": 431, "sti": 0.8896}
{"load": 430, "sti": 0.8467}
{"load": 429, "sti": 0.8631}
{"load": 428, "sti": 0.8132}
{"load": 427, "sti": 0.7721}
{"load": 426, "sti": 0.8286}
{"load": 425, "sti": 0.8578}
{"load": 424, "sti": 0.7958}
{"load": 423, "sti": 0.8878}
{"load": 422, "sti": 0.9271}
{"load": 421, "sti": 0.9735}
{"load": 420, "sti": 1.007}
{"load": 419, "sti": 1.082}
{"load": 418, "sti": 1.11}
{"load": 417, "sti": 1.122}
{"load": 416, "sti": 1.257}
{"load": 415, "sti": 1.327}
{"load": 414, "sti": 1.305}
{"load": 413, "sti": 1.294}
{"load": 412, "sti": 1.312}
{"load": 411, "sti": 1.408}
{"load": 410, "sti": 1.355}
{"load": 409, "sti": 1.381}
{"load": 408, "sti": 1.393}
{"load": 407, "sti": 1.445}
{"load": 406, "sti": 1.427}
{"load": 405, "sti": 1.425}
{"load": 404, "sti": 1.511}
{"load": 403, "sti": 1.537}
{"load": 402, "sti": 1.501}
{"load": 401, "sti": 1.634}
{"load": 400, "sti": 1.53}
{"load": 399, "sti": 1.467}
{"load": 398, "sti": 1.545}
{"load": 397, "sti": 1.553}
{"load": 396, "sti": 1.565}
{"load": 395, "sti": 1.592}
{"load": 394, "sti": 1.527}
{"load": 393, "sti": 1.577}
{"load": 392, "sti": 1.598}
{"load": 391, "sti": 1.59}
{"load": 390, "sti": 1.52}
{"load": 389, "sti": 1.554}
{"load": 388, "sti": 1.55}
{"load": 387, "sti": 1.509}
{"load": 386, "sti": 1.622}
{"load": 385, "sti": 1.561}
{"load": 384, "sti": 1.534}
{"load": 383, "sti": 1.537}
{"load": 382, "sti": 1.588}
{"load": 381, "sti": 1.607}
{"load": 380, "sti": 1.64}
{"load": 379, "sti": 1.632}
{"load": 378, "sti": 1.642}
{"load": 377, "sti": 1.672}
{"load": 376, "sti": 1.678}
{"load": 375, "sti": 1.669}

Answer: -4.2 N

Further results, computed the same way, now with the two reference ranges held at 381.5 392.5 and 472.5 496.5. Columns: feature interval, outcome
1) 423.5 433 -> 4.53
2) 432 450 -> 3.05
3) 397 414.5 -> 1.65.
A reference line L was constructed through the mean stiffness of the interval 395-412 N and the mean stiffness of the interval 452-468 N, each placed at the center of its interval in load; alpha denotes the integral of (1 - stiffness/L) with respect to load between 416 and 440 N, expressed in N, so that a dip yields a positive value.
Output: 8.7 N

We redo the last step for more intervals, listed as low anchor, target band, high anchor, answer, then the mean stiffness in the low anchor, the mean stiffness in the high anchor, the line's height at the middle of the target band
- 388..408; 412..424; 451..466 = 3.6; 1.53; 1.7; 1.59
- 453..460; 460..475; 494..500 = -0.3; 1.69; 1.78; 1.72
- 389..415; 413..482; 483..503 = 7.3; 1.48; 1.72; 1.6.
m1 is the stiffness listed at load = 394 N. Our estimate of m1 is 1.527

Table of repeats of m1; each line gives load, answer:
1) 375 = 1.669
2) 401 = 1.634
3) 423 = 0.8878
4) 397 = 1.553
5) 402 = 1.501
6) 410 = 1.355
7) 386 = 1.622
